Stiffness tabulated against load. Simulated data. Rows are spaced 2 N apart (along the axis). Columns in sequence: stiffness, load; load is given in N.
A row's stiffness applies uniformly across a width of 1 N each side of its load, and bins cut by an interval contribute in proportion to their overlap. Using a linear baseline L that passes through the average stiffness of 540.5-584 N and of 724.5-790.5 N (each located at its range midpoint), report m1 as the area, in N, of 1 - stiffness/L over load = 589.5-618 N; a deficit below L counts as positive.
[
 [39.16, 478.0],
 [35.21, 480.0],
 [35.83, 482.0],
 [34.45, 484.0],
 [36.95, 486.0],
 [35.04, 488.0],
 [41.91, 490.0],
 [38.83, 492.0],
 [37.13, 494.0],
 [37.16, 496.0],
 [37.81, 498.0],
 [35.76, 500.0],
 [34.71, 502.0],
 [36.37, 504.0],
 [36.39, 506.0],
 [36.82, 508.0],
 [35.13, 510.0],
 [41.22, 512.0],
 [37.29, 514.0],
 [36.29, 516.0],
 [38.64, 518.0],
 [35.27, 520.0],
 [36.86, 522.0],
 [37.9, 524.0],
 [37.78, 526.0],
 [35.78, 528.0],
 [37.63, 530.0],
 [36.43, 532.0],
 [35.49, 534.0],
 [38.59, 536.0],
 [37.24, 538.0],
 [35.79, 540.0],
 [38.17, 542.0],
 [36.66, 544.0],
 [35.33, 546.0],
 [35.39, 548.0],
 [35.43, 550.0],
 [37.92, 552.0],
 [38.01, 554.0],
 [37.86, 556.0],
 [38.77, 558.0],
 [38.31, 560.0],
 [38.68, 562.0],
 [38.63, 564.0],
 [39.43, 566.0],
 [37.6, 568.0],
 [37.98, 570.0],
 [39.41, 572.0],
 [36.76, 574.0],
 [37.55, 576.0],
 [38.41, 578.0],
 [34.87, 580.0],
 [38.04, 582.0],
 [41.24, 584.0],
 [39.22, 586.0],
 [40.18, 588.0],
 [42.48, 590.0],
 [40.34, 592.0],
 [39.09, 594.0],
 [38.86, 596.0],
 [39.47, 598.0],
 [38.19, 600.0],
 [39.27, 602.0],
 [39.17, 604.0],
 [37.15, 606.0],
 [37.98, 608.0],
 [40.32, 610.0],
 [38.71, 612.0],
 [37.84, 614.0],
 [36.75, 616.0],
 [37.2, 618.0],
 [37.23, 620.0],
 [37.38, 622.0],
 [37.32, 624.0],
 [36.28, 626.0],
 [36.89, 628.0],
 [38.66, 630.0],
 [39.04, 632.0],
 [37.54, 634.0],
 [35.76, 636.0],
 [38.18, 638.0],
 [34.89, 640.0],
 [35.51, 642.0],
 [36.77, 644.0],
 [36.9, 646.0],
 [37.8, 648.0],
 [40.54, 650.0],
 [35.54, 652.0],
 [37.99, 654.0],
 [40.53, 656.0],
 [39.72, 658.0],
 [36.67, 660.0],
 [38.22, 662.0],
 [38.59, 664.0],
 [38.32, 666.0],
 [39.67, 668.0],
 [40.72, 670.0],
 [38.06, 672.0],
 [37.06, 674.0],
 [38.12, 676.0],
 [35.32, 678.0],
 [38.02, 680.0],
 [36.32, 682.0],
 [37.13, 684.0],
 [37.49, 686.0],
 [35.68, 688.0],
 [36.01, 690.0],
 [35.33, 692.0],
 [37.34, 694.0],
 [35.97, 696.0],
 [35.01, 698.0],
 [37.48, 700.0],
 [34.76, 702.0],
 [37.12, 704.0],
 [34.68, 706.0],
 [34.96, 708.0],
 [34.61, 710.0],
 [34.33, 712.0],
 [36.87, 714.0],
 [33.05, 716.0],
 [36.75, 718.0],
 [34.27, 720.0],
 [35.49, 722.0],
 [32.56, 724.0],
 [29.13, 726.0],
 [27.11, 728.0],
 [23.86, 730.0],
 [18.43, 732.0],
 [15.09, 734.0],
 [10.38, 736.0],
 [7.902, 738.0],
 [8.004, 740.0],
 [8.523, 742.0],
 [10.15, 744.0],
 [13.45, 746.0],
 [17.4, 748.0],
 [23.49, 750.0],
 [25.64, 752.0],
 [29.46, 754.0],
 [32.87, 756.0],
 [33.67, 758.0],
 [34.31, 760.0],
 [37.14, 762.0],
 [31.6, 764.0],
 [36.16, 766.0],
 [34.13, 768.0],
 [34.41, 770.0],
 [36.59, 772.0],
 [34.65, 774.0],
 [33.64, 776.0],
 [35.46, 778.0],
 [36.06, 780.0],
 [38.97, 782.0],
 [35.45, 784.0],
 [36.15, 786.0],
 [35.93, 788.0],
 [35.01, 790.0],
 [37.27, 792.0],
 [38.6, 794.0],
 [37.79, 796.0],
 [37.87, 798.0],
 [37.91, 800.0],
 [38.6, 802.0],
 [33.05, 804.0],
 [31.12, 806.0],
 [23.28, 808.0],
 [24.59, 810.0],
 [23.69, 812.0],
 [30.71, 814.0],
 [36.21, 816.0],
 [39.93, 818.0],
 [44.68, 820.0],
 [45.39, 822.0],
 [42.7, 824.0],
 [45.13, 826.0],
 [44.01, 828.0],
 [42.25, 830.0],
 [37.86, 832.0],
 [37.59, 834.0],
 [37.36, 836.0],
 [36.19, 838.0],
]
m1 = -2.74 N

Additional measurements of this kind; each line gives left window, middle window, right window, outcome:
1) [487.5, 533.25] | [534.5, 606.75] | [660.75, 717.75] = -2.4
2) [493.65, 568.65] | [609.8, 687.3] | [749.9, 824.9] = -3.6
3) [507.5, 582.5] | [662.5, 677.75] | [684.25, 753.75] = -3.9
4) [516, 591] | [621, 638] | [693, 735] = -1.1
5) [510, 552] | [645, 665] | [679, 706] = -1.0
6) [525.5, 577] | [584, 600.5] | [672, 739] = -1.7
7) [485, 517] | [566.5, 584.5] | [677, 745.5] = -1.8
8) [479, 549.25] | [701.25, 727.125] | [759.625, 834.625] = 1.4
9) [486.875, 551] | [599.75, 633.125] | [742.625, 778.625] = -4.0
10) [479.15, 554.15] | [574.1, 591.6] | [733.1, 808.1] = -2.0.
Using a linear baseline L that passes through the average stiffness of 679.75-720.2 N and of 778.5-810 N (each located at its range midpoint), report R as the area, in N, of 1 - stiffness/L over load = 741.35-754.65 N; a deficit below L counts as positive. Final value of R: 6.5 N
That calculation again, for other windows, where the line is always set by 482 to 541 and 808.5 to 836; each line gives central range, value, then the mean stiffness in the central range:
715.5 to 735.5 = 5.1 N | 28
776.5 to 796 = 0.6 N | 36.5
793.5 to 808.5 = 1.1 N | 35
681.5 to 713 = 1.3 N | 35.9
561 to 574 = -0.5 N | 38.5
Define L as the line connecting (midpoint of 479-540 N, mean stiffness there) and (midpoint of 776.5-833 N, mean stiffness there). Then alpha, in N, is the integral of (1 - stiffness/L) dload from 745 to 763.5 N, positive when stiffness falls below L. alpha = 4.6 N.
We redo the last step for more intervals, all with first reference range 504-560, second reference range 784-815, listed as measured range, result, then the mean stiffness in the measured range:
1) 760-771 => -0.2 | 34.7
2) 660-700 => -2.5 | 37.3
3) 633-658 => -1.3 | 37.4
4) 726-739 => 6.2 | 18.1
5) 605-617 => -0.7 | 38.1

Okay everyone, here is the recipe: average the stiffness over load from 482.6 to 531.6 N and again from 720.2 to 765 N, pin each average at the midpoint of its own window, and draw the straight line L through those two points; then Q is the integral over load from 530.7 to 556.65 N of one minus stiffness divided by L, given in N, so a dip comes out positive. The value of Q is -1.4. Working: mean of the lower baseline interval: 37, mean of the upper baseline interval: 23.2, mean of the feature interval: 36.8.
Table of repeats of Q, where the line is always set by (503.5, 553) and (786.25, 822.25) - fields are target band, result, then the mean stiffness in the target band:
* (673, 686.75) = -0.5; 37.1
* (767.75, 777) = 0.1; 34.7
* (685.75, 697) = -0.2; 36.2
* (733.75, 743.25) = 6.9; 9.58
